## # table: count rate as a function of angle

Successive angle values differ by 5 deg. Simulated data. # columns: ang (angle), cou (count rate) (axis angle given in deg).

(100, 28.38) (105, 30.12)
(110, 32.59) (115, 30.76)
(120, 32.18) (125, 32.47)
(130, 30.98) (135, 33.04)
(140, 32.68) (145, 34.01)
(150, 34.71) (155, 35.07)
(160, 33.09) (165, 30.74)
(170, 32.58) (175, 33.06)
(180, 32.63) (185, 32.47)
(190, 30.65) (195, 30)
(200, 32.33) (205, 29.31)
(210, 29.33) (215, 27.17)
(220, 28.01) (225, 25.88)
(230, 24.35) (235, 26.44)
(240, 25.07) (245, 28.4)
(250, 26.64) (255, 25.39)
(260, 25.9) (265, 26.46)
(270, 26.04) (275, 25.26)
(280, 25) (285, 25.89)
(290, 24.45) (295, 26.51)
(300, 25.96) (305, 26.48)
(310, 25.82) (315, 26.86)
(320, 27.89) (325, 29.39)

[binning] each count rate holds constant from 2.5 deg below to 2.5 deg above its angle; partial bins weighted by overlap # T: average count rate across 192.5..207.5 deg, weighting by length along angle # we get 30.5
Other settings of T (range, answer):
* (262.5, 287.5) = 25.7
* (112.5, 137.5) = 31.9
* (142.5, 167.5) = 33.5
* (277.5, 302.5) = 25.6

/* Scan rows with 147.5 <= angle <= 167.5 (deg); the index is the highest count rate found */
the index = 35.07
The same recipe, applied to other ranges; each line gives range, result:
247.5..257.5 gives 26.64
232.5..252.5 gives 28.4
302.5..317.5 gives 26.86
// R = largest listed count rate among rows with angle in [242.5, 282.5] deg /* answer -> 28.4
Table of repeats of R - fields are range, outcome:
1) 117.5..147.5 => 34.01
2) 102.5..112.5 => 32.59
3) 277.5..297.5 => 26.51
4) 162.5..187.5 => 33.06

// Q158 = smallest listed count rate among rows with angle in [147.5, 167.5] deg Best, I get 30.74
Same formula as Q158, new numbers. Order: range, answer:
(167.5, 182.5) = 32.58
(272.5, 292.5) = 24.45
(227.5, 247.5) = 24.35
